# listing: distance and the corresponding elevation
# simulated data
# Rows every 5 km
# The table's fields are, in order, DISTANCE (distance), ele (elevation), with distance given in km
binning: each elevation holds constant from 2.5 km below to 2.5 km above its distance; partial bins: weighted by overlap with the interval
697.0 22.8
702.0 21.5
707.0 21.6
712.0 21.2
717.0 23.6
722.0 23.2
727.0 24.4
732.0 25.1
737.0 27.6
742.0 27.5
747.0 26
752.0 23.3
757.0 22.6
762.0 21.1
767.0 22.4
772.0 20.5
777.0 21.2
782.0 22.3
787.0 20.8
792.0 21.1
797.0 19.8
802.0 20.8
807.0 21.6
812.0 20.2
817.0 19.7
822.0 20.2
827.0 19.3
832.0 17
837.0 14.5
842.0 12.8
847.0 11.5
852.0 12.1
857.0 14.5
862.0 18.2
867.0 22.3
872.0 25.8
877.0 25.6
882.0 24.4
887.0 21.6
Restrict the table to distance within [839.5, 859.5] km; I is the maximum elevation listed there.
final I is 14.5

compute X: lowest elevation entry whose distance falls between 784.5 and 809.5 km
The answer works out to 19.8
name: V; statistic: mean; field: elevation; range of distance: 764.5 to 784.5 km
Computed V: 21.6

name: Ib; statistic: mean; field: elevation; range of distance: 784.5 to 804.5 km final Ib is 20.6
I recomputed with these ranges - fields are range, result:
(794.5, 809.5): 21.6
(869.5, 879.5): 25.8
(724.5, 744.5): 27.6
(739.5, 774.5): 27.5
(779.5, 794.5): 22.3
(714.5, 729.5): 24.4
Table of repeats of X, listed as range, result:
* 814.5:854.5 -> 11.5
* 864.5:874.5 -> 22.3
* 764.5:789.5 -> 20.5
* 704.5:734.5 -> 21.2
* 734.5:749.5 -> 26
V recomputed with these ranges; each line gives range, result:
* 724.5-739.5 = 25.7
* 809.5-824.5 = 20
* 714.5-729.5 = 23.7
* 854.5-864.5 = 16.4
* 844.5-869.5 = 15.7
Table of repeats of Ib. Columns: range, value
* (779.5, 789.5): 21.6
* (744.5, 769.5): 23.1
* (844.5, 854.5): 11.8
